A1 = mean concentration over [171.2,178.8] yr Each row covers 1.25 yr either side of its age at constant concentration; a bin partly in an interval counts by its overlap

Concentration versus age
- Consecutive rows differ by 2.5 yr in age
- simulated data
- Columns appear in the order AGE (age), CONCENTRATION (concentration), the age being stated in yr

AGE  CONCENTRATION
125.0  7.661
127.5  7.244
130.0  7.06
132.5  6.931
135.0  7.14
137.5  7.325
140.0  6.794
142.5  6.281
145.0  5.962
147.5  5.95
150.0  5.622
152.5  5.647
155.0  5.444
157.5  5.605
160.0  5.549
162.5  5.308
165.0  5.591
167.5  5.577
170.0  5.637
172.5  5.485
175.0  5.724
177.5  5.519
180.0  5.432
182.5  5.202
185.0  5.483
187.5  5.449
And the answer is 5.58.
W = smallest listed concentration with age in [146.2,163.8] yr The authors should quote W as 5.308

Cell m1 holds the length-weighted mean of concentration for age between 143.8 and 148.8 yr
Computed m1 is 5.95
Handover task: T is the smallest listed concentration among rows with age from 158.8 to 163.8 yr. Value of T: 5.308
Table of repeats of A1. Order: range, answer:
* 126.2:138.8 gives 7.14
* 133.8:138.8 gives 7.23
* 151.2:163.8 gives 5.51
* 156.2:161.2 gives 5.58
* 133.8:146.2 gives 6.7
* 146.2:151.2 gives 5.79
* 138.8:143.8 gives 6.53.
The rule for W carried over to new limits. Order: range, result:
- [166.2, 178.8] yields 5.485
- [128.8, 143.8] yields 6.281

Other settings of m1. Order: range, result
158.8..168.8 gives 5.51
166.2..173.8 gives 5.57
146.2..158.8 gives 5.65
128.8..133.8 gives 7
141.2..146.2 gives 6.13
